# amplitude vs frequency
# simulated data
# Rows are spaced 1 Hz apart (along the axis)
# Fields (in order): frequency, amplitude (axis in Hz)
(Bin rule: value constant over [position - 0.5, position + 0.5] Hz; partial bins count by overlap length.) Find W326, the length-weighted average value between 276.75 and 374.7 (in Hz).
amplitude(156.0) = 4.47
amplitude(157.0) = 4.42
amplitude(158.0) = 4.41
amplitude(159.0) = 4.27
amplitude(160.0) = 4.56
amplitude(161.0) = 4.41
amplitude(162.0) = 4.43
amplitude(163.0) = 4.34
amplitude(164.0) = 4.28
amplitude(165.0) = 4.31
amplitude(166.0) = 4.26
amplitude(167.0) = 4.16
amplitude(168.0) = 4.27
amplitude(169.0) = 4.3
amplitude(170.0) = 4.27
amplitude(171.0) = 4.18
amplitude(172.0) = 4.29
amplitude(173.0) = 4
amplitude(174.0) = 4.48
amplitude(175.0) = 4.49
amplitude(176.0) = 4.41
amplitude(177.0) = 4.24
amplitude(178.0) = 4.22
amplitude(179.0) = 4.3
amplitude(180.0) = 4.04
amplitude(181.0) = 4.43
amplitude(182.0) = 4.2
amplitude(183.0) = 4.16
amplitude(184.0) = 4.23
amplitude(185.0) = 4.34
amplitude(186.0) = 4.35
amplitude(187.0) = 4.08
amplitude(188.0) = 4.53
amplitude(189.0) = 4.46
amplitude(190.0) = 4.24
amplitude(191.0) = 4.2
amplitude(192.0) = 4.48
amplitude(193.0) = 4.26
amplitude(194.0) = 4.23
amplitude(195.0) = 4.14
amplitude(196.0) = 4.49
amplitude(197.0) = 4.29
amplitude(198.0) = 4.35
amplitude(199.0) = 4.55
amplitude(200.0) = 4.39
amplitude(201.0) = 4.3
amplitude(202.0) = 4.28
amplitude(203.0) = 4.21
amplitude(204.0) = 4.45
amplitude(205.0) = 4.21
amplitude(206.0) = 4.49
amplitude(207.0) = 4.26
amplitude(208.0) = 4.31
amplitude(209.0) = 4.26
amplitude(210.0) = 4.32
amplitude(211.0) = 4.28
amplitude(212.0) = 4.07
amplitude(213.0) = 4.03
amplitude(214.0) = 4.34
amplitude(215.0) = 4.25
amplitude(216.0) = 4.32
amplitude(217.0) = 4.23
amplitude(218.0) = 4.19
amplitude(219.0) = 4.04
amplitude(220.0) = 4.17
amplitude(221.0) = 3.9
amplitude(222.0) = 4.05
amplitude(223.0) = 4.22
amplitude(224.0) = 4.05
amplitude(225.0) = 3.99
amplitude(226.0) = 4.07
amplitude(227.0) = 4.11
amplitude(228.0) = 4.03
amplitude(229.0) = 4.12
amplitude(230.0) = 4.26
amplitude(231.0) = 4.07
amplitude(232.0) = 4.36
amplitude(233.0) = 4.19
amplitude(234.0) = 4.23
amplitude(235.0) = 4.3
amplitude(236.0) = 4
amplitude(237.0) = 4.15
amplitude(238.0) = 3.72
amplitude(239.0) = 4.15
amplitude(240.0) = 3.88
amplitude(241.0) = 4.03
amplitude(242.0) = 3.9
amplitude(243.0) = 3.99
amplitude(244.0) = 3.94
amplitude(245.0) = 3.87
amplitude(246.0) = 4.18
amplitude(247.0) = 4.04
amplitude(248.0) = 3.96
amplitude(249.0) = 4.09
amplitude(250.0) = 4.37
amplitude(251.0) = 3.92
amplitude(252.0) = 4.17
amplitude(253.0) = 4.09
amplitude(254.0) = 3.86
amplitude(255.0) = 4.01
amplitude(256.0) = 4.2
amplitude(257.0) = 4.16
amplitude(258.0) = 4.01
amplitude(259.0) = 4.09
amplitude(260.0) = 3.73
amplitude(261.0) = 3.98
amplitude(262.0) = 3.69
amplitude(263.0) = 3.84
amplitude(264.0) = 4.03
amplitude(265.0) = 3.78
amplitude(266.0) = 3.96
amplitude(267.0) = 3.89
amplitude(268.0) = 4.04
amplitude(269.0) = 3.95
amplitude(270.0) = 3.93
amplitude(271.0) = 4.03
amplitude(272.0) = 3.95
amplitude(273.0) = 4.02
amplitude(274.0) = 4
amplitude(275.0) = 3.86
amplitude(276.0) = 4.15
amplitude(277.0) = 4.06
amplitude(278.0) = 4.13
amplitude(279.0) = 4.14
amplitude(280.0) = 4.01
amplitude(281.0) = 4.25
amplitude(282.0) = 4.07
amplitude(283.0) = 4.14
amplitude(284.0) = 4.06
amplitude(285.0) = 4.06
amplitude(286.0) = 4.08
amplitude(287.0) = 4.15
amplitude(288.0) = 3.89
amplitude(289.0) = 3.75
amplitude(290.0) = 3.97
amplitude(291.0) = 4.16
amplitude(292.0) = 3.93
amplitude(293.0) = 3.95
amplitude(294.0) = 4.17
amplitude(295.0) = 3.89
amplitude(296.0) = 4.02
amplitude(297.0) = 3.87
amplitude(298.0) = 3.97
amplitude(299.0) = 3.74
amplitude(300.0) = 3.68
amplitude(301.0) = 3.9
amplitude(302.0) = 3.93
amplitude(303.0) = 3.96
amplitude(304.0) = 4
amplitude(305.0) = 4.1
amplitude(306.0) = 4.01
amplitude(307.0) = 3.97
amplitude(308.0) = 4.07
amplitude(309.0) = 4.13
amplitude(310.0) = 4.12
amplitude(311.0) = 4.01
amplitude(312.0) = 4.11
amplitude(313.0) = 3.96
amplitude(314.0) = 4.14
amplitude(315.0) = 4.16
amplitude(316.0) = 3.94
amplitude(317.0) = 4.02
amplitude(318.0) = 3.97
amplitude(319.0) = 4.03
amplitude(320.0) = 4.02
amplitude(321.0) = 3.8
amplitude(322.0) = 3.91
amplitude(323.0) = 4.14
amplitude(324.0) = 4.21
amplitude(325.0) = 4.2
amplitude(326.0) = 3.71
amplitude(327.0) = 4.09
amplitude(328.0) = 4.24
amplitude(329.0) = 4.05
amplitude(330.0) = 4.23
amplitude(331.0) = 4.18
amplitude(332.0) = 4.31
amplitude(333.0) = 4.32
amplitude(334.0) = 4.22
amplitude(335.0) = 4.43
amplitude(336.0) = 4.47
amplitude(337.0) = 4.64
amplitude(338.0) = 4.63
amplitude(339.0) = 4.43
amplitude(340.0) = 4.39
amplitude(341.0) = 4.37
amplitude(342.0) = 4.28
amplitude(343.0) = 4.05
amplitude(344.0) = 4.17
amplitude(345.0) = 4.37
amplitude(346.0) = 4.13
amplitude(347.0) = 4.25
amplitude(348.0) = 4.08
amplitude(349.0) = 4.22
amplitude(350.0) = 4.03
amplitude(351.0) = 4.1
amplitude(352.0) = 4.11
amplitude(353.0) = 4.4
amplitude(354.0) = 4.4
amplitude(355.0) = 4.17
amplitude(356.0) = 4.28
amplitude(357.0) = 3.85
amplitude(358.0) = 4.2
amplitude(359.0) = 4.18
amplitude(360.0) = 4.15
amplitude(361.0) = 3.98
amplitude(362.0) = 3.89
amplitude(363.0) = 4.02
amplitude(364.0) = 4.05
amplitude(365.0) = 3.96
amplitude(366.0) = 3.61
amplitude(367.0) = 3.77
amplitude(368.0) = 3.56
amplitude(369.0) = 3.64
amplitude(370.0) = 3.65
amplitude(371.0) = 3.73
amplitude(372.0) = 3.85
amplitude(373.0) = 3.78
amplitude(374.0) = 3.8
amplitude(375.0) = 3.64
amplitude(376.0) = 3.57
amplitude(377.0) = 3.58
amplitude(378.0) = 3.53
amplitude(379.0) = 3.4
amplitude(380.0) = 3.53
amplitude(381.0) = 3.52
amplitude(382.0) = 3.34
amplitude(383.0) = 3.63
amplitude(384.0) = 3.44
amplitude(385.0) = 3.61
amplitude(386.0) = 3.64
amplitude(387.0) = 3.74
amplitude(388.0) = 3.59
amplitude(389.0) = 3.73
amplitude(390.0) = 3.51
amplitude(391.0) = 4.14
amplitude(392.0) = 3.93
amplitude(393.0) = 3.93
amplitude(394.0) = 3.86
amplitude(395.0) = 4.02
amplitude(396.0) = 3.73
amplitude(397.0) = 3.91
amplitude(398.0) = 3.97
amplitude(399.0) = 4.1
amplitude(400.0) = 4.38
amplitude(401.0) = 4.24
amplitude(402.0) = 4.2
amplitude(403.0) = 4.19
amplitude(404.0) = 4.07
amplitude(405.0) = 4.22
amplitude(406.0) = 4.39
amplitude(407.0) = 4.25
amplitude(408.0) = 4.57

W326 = 4.06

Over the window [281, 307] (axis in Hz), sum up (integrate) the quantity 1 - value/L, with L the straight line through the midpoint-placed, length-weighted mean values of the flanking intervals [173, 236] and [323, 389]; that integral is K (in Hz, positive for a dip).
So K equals 0.7 Hz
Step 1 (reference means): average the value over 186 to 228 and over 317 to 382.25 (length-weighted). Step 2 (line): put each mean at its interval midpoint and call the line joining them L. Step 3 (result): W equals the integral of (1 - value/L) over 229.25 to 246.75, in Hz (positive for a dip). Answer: 0.5 Hz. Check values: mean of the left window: 4.24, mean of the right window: 4.03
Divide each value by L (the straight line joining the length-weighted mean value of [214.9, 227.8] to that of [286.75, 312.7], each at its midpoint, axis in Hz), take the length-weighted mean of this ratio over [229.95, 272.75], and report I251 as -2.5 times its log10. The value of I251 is 0.01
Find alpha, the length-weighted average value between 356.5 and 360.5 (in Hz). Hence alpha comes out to 4.09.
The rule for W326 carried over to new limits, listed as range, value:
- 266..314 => 4.01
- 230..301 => 4.01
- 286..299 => 3.97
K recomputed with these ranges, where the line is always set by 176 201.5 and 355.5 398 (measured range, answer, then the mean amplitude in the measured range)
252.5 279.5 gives 0.7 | 3.98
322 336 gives -1.0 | 4.18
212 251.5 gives 0.8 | 4.09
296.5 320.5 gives -0.2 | 3.99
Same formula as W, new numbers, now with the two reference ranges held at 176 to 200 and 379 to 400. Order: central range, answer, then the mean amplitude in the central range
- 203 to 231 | 0.2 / 4.18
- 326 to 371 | -3.2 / 4.14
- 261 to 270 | 0.4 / 3.9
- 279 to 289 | -0.1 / 4.07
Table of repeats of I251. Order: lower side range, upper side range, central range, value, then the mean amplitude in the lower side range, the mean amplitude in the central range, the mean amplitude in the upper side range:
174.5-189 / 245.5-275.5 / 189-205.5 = -0.022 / 4.29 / 4.32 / 3.99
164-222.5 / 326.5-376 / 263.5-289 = 0.043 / 4.27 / 4.02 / 4.1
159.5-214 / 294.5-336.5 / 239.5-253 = 0.041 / 4.3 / 4.03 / 4.05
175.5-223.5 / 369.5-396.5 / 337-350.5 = -0.126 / 4.27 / 4.28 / 3.68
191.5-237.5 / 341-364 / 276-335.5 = 0.034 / 4.22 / 4.05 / 4.15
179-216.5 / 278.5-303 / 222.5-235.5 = 0.010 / 4.29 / 4.15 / 3.99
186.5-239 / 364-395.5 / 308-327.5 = -0.041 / 4.22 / 4.04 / 3.69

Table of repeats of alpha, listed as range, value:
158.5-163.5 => 4.4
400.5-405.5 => 4.18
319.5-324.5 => 4.02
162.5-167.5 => 4.27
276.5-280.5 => 4.08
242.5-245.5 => 3.93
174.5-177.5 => 4.38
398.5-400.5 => 4.24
